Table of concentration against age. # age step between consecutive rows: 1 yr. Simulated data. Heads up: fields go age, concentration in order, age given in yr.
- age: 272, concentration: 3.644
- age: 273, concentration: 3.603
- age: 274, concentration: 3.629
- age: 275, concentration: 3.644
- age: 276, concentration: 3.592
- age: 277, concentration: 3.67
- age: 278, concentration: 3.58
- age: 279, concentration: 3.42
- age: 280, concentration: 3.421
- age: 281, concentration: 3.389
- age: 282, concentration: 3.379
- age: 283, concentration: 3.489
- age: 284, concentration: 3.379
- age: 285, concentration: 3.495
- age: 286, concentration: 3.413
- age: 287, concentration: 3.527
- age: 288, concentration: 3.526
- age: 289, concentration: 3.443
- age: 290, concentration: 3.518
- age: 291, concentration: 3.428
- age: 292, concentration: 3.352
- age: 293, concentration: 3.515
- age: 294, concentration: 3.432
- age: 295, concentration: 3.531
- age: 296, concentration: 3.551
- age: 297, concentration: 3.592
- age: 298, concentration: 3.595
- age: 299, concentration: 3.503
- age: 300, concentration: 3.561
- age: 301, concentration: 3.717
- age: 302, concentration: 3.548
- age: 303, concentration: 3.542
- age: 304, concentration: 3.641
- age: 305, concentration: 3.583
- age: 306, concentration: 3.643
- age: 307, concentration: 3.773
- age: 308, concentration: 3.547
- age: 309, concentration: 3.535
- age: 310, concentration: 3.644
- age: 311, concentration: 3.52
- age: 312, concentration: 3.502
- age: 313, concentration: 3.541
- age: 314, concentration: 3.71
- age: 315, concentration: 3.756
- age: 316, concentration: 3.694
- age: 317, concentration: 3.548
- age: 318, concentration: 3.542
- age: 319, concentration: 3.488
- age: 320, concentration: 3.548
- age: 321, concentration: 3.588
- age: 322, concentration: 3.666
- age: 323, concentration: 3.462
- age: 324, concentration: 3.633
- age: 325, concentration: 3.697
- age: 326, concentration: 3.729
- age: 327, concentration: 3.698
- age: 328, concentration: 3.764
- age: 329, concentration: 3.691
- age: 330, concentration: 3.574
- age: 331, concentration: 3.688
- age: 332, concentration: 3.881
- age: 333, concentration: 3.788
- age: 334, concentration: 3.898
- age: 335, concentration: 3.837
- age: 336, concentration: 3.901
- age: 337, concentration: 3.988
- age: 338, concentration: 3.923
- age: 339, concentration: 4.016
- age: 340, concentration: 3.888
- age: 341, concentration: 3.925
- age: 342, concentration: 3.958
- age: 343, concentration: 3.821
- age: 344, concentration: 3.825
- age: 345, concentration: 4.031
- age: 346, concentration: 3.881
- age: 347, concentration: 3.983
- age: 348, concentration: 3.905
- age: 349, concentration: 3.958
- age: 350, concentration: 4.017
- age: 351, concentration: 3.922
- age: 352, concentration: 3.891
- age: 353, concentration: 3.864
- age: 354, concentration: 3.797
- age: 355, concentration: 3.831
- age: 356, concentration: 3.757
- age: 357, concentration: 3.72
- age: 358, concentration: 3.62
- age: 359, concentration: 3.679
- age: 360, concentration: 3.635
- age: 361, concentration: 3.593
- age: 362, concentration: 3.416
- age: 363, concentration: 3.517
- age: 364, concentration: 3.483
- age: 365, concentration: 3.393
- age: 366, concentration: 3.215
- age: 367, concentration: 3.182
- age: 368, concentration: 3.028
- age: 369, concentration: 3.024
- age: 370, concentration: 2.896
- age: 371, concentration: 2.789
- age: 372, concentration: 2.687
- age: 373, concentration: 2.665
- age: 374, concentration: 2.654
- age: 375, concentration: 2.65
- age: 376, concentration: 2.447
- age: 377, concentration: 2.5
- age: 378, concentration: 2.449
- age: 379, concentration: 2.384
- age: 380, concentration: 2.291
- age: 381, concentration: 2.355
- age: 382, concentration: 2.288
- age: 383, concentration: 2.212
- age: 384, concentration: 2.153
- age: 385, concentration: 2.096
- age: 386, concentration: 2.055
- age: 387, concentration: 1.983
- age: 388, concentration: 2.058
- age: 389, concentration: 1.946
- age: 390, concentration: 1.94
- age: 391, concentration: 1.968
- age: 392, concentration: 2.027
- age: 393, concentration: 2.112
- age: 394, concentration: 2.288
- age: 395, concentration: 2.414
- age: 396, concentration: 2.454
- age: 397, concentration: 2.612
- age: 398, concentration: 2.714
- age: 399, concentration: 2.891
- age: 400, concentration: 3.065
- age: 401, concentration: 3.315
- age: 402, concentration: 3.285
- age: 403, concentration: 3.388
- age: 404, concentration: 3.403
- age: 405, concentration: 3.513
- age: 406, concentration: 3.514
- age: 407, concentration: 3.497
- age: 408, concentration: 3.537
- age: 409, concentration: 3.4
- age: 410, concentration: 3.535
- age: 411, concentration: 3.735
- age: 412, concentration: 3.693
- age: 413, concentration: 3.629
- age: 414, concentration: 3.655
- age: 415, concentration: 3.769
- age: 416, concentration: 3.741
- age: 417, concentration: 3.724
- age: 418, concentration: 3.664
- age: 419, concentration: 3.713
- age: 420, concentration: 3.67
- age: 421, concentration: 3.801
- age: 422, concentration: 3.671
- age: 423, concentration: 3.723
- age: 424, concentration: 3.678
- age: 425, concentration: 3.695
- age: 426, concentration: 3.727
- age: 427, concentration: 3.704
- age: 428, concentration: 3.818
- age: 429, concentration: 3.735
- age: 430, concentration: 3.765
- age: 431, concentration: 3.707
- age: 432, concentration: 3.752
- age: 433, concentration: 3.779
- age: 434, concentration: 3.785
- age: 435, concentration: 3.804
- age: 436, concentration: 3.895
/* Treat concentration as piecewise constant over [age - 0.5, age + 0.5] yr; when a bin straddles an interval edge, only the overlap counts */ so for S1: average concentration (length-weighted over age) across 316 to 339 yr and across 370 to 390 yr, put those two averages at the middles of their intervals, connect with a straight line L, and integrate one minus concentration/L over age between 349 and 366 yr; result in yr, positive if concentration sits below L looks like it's -4.4 yr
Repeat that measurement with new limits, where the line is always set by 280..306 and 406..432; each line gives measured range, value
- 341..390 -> 6.4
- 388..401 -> 4.5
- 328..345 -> -1.4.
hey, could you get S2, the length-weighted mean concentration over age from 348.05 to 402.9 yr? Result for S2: 2.9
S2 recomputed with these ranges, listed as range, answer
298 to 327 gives 3.6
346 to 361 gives 3.82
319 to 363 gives 3.78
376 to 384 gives 2.35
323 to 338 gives 3.76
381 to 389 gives 2.12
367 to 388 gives 2.49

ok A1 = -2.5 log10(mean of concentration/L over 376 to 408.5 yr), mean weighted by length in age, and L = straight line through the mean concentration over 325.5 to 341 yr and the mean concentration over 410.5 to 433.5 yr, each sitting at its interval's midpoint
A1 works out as 0.41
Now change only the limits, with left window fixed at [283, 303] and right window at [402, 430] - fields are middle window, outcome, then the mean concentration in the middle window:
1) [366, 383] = 0.332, 2.65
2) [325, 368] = -0.057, 3.75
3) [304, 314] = -0.022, 3.6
